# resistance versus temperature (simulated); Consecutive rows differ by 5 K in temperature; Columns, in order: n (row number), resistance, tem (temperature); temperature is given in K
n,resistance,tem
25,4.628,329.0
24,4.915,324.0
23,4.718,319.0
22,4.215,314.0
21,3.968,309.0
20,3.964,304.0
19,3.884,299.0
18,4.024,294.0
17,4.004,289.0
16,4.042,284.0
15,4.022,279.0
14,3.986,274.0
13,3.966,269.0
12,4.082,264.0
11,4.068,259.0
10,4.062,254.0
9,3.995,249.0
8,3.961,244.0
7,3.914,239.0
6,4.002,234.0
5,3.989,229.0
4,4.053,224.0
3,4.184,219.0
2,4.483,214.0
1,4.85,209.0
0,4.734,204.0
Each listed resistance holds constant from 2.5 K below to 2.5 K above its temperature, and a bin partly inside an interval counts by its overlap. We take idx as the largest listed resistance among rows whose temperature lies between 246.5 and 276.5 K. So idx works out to 4.082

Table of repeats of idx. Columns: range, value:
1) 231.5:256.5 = 4.062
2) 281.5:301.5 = 4.042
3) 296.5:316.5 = 4.215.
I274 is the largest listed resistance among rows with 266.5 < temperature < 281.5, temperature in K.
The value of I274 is 4.022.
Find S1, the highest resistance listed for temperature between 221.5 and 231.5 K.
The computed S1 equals 4.053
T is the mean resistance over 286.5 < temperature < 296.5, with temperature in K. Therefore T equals 4.01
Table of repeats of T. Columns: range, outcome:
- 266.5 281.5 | 3.99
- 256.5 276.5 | 4.03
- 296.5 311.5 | 3.94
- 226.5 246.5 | 3.97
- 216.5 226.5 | 4.12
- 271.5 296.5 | 4.02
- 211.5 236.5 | 4.14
